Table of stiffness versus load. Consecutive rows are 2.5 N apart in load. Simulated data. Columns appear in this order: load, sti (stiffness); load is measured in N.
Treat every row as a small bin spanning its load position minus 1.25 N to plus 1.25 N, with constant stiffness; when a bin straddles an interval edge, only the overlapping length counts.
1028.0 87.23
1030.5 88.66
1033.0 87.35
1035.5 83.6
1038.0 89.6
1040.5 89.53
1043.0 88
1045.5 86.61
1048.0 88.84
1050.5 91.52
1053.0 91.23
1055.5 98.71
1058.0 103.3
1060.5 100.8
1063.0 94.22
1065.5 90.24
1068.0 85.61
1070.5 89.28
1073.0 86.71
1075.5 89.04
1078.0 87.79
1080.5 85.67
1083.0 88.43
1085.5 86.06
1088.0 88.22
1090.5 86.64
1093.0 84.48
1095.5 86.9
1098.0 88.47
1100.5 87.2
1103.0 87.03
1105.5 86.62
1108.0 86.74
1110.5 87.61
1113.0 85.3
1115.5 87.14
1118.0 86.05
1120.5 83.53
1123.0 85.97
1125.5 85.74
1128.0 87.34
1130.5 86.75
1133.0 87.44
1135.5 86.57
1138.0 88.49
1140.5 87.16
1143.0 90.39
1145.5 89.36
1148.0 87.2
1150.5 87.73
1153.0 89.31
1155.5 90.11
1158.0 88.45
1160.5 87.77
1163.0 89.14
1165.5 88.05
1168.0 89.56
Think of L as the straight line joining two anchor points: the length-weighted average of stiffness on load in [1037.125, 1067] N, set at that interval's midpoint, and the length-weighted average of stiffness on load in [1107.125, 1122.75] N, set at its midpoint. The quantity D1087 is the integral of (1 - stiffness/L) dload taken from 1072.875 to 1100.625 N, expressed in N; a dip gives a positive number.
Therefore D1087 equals 0.6 N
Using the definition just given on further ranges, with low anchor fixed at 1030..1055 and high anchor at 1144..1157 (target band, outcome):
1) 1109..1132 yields 0.7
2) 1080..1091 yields 0.2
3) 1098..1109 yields 0.2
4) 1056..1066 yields -1.0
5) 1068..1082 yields 0.2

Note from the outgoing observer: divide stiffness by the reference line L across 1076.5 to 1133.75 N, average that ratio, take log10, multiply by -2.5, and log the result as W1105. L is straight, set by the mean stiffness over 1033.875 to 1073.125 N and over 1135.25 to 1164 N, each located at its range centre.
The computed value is 0.04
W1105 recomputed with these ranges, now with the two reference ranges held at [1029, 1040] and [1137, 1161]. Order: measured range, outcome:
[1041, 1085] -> -0.038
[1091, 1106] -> 0.016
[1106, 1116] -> 0.020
